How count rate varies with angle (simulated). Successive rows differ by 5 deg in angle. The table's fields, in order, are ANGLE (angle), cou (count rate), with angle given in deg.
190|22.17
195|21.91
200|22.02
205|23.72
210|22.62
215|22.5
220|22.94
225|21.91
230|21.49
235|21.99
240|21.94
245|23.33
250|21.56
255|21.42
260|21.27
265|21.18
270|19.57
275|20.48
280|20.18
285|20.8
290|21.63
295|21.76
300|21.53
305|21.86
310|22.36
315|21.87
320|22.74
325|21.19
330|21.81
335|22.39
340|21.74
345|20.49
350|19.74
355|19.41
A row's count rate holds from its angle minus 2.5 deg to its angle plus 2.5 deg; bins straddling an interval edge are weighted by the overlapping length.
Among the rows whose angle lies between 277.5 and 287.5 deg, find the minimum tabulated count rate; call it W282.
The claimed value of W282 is 20.18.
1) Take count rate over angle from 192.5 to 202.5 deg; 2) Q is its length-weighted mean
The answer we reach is 22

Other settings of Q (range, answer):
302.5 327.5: 22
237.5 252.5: 22.3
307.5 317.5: 22.1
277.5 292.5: 20.9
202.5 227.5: 22.7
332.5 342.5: 22.1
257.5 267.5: 21.2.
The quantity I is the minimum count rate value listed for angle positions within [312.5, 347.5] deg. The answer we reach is 20.49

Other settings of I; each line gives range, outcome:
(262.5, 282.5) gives 19.57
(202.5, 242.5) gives 21.49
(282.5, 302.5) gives 20.8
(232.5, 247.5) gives 21.94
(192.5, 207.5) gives 21.91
